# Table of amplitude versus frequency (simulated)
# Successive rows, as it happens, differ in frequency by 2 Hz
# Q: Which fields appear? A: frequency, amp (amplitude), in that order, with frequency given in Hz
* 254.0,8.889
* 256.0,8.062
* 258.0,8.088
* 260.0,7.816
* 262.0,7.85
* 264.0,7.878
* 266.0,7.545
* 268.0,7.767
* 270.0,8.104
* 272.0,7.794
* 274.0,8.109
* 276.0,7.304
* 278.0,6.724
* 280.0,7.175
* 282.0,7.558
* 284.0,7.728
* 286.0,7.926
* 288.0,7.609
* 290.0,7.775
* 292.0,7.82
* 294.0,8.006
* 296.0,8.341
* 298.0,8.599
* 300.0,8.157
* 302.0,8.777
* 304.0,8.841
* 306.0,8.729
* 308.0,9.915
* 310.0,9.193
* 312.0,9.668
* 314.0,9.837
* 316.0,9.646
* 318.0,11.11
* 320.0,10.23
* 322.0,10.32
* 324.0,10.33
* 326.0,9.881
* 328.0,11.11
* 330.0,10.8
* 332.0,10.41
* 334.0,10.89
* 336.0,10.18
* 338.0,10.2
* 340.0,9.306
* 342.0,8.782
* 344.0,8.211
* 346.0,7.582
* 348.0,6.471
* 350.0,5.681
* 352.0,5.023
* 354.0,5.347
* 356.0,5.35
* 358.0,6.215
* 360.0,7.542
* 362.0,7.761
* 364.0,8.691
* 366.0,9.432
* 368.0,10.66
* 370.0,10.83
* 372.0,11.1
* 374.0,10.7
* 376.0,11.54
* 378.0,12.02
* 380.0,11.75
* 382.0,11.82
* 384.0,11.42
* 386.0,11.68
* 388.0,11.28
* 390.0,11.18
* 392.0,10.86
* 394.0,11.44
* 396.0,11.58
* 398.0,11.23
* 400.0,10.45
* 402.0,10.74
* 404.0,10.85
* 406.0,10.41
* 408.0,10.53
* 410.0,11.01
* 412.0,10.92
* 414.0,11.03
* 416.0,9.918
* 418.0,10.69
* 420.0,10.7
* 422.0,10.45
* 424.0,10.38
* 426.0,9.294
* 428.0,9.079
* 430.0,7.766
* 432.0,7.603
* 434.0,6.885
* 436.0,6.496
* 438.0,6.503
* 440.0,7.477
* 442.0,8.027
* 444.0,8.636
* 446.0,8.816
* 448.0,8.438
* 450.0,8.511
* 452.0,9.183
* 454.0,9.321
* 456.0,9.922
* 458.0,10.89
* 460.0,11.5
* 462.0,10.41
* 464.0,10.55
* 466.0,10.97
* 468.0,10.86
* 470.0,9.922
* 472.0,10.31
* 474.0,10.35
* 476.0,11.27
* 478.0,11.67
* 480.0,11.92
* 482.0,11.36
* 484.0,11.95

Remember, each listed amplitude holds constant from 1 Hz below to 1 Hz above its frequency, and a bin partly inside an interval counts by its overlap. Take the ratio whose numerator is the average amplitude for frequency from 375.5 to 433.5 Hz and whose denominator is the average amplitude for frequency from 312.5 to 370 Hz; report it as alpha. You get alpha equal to 1.20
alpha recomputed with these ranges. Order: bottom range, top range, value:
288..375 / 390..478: 1.11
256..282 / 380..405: 1.46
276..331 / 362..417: 1.22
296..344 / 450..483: 1.09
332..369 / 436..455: 1.02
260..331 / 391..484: 1.15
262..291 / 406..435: 1.28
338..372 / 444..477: 1.28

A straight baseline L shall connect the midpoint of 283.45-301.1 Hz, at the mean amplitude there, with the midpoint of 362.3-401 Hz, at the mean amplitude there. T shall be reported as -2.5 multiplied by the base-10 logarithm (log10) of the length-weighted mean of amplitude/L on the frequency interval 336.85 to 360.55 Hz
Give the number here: 0.345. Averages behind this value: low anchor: 8.01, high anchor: 11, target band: 7.15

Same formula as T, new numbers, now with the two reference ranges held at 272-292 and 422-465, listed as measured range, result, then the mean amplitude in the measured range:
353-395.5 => -0.19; 9.95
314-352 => -0.18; 9.4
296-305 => -0.11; 8.57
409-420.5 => -0.23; 10.7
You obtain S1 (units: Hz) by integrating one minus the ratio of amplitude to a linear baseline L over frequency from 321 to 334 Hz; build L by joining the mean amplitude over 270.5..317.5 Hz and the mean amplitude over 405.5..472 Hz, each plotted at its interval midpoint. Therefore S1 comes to -2.87 Hz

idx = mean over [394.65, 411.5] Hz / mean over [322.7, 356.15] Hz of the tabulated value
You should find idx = 1.3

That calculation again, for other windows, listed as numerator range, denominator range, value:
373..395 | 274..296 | 1.50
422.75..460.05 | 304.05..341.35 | 0.86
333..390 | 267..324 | 1.08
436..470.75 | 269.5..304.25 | 1.18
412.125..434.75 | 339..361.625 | 1.38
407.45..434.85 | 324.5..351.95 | 1.07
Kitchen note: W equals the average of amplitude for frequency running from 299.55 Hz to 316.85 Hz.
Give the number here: 9.23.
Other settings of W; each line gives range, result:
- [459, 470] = 10.8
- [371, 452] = 10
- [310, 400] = 9.71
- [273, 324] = 8.64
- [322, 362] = 8.42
